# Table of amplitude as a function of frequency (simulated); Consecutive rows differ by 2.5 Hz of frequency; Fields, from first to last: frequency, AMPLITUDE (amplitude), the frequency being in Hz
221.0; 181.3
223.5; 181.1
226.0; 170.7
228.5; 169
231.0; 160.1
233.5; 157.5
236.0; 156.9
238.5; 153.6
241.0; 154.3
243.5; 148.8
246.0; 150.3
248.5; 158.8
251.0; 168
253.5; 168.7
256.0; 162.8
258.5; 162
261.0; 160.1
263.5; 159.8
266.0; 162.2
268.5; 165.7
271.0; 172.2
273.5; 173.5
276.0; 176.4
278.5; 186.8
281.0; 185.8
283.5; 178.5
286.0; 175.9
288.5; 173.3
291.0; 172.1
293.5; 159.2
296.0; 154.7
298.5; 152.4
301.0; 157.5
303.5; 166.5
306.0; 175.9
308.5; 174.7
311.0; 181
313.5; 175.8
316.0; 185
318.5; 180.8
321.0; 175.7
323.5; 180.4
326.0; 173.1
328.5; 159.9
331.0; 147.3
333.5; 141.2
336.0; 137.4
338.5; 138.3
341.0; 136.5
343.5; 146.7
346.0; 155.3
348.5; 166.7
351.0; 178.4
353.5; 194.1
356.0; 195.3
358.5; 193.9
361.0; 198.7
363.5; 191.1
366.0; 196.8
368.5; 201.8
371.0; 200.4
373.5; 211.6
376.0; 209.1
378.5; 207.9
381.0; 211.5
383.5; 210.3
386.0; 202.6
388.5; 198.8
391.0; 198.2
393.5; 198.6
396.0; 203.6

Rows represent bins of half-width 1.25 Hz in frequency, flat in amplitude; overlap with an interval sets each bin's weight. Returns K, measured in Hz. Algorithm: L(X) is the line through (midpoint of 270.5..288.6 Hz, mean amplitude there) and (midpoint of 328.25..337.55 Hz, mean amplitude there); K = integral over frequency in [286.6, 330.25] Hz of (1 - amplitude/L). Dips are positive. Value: -2.9 Hz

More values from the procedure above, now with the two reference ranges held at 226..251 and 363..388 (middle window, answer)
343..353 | 1.5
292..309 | 1.6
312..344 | 4.7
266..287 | -0.6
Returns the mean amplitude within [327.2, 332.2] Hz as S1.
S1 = 154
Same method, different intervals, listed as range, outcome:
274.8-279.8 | 182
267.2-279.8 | 175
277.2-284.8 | 184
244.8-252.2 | 159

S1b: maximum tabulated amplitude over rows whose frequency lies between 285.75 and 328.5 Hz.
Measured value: 185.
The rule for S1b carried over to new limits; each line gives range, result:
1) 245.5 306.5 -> 186.8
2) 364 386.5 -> 211.6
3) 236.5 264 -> 168.7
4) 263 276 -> 176.4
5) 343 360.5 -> 195.3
